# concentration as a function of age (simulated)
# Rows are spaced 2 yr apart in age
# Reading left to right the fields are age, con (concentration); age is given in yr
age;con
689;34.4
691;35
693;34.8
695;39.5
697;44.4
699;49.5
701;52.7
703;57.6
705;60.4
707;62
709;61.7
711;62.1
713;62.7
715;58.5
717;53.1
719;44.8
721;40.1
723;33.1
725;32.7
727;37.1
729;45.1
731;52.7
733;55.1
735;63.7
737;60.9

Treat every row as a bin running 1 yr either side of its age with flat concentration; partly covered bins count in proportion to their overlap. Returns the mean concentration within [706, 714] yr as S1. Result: 62.1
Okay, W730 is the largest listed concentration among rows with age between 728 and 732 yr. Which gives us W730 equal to 52.7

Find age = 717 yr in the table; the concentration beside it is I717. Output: 53.1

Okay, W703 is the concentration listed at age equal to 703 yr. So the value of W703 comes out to 57.6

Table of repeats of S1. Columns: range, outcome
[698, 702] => 51.1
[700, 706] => 56.9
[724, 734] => 44.5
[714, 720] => 52.1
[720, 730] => 37.6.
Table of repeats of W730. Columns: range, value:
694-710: 62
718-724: 44.8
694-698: 44.4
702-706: 60.4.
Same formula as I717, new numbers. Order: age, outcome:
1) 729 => 45.1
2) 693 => 34.8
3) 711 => 62.1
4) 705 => 60.4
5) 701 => 52.7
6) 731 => 52.7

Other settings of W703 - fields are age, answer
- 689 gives 34.4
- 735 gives 63.7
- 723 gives 33.1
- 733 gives 55.1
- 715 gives 58.5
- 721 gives 40.1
